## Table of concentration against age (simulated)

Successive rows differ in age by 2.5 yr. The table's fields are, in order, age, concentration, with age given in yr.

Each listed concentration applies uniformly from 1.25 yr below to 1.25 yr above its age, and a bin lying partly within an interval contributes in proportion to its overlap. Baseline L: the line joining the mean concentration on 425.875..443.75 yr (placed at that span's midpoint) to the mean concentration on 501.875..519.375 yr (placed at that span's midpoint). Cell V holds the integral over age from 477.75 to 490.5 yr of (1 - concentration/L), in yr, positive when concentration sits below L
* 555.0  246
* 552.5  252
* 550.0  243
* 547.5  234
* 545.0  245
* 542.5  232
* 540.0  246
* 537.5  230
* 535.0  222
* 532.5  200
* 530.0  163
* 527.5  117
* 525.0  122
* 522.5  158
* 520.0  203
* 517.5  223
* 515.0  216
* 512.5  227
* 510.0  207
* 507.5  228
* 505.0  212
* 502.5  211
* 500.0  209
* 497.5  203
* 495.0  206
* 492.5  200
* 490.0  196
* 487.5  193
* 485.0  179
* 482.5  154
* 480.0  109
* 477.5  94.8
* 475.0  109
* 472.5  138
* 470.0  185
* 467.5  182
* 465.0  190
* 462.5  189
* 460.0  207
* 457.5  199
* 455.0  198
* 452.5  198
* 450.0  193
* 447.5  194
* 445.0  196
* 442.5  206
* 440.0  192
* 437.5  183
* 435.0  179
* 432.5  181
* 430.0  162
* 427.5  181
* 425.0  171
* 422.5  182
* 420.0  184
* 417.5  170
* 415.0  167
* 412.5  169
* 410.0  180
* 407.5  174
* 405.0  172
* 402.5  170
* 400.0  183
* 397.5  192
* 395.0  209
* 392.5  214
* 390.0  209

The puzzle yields 2.9 yr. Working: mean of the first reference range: 183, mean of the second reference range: 217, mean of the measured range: 159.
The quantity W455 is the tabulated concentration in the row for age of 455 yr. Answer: 198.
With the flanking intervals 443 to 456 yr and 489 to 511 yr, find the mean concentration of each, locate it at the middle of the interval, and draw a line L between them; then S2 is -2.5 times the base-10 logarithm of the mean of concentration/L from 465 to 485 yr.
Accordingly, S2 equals 0.36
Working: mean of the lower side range 196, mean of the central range 145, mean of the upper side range 208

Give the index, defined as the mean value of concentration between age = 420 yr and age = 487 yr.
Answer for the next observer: 175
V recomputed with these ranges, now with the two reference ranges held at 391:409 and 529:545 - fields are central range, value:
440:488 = 6.5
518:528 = 2.7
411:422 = 1.1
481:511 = 1.5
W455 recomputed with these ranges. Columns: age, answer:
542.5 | 232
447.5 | 194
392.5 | 214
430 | 162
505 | 212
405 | 172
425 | 171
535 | 222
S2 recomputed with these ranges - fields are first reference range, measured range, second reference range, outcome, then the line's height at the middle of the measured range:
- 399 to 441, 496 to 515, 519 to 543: -0.16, 185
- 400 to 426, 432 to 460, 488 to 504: -0.04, 186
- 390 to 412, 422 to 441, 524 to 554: 0.08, 192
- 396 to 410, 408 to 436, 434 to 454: 0.06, 185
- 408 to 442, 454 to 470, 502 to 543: -0.04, 186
